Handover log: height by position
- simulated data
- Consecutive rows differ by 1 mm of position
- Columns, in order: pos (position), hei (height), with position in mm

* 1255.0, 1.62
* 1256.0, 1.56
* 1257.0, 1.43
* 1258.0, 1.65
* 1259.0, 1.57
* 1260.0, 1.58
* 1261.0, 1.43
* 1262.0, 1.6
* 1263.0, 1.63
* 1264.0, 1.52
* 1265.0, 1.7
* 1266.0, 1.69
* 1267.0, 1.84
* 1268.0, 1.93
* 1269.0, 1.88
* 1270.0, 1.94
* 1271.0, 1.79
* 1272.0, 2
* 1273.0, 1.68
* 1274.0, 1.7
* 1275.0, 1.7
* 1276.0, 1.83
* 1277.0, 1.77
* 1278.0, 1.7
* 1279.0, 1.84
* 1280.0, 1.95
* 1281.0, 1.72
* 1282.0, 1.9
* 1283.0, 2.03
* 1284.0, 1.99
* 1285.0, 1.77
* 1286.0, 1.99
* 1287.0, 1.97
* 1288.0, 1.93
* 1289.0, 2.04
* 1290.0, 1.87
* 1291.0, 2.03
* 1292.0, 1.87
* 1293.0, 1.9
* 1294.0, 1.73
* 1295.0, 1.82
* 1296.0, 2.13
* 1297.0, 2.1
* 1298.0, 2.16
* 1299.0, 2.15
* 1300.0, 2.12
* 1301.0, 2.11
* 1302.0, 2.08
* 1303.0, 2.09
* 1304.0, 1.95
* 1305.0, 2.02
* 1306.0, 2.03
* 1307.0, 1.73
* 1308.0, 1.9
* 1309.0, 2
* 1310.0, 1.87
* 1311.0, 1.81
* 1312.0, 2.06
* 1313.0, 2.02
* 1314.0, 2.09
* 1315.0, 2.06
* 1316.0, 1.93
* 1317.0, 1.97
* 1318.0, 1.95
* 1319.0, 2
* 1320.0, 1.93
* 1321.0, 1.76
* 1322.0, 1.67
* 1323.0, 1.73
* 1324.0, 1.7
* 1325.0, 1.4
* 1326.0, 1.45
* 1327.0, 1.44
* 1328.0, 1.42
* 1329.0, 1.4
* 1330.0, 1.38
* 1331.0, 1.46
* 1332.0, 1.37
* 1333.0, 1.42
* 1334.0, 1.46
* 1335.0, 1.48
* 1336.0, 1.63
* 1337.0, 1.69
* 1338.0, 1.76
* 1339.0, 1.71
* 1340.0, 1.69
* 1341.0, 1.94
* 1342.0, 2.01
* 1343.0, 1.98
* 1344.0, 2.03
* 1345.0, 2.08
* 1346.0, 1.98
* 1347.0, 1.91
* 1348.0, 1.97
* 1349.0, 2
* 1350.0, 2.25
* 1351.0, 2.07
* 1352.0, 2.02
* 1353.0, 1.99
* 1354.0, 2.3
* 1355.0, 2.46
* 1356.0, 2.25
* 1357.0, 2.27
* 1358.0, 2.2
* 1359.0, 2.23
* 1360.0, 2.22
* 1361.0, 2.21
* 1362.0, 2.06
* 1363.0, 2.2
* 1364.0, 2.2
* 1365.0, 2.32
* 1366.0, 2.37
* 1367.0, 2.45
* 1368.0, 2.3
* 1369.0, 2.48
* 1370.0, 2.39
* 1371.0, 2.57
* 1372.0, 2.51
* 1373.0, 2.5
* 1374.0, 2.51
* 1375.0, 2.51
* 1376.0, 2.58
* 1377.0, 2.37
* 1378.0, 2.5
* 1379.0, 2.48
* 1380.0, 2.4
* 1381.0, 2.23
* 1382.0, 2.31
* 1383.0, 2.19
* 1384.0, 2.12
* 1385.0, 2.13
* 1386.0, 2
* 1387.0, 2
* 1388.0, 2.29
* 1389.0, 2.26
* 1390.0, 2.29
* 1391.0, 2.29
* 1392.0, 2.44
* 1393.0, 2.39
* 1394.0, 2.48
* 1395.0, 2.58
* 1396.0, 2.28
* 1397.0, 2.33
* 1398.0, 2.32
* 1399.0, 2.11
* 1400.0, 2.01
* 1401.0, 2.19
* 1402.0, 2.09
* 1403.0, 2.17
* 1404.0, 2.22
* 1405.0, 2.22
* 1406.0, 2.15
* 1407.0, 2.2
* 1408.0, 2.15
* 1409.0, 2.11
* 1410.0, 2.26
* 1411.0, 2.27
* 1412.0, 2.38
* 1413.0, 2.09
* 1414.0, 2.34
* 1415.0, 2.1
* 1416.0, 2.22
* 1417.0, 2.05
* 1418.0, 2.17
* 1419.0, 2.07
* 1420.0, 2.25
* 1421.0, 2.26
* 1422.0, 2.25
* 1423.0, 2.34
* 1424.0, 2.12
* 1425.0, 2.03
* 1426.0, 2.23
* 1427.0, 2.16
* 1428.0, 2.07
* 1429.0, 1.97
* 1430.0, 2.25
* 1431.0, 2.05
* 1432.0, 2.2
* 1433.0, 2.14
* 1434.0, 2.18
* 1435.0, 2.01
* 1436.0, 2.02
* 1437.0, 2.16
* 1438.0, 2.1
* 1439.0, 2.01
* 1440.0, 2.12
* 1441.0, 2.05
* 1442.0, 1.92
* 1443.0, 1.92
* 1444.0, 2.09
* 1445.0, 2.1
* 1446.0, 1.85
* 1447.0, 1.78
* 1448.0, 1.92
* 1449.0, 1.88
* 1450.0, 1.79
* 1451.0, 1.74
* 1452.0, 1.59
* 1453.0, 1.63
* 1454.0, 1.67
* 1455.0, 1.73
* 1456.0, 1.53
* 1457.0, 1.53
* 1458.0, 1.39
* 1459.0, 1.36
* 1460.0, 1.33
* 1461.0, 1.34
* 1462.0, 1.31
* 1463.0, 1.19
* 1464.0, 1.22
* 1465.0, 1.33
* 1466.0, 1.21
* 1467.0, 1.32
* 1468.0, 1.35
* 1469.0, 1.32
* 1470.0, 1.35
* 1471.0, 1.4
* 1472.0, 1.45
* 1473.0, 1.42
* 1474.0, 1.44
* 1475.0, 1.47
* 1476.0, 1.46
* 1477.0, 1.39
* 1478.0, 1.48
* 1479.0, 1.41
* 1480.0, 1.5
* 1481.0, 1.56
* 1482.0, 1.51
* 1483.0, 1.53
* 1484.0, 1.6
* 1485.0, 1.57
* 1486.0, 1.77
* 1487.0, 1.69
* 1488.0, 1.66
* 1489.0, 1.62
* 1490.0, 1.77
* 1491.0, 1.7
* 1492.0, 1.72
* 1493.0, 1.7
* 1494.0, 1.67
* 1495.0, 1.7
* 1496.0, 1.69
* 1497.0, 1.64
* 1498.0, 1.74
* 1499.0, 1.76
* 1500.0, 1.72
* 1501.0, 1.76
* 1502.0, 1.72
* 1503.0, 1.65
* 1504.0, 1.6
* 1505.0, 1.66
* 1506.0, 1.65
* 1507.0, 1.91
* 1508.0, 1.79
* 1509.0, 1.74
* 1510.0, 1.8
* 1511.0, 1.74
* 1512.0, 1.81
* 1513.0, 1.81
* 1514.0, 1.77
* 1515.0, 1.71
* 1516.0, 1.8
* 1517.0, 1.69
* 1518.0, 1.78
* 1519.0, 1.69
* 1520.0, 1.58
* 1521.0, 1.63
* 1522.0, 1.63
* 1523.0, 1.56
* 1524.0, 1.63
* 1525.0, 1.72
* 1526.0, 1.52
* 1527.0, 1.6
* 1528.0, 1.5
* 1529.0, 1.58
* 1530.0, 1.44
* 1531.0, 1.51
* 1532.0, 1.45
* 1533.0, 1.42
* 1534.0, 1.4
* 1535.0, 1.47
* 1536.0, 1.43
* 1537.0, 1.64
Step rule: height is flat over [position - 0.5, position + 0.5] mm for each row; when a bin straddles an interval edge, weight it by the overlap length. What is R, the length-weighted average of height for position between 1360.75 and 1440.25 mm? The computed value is 2.24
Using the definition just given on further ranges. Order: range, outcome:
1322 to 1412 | 2.1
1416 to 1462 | 1.94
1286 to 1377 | 1.99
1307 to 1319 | 1.96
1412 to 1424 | 2.2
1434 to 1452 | 1.96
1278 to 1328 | 1.91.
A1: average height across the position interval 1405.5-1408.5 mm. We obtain 2.17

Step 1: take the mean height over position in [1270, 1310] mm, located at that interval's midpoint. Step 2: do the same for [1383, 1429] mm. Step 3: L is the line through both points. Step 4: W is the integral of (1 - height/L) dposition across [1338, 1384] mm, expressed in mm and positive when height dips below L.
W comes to -2.6 mm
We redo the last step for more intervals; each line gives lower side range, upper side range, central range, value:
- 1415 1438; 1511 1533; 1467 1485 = 4.1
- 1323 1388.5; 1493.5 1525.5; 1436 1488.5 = 6.0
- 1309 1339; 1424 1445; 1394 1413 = -2.4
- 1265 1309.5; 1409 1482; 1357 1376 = -5.0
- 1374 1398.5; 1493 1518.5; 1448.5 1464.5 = 3.8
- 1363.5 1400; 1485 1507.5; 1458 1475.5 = 4.9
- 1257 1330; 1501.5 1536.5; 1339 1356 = -2.4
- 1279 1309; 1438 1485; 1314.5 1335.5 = 2.9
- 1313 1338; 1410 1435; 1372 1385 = -3.0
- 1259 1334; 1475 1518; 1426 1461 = -3.6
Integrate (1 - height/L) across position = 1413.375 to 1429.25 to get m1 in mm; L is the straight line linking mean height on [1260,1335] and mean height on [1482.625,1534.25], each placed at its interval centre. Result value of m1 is -4.0 mm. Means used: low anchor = 1.82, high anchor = 1.67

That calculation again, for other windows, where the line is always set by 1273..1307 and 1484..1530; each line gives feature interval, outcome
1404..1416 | -2.7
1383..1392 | -1.8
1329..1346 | 1.7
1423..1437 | -2.7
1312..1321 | -0.4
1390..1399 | -2.7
